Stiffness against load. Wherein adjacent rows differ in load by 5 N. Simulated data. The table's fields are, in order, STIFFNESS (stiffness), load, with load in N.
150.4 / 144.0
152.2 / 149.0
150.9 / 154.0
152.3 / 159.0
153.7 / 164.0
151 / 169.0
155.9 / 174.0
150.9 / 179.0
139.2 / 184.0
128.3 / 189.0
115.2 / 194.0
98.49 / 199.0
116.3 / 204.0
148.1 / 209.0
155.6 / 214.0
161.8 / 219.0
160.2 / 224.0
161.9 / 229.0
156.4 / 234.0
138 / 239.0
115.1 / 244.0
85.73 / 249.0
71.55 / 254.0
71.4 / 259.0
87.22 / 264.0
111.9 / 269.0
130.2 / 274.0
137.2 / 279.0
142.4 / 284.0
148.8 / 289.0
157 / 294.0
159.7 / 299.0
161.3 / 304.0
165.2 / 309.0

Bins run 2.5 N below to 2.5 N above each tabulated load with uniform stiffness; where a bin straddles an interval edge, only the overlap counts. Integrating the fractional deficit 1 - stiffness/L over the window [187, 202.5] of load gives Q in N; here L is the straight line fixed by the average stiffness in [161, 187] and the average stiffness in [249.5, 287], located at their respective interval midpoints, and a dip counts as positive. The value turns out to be 2.95 N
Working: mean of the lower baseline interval 150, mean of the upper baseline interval 107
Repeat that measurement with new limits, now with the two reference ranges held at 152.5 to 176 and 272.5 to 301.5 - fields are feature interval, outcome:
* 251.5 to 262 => 5.4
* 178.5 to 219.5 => 4.9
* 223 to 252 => 3.0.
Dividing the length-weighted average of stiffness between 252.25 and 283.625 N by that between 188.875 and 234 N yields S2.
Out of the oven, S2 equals 0.8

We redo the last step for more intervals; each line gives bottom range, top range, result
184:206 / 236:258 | 0.87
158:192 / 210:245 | 1.03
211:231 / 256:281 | 0.67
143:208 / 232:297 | 0.86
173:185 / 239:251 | 0.73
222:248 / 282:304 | 1.08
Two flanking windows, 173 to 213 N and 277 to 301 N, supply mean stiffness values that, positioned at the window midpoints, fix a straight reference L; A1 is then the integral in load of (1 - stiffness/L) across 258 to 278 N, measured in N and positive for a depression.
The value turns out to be 5.5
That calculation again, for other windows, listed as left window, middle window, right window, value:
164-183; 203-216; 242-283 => -1.0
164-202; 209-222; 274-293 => -1.8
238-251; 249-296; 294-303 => 7.7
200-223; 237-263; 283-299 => 9.2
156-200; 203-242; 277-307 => -1.7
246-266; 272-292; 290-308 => -2.1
